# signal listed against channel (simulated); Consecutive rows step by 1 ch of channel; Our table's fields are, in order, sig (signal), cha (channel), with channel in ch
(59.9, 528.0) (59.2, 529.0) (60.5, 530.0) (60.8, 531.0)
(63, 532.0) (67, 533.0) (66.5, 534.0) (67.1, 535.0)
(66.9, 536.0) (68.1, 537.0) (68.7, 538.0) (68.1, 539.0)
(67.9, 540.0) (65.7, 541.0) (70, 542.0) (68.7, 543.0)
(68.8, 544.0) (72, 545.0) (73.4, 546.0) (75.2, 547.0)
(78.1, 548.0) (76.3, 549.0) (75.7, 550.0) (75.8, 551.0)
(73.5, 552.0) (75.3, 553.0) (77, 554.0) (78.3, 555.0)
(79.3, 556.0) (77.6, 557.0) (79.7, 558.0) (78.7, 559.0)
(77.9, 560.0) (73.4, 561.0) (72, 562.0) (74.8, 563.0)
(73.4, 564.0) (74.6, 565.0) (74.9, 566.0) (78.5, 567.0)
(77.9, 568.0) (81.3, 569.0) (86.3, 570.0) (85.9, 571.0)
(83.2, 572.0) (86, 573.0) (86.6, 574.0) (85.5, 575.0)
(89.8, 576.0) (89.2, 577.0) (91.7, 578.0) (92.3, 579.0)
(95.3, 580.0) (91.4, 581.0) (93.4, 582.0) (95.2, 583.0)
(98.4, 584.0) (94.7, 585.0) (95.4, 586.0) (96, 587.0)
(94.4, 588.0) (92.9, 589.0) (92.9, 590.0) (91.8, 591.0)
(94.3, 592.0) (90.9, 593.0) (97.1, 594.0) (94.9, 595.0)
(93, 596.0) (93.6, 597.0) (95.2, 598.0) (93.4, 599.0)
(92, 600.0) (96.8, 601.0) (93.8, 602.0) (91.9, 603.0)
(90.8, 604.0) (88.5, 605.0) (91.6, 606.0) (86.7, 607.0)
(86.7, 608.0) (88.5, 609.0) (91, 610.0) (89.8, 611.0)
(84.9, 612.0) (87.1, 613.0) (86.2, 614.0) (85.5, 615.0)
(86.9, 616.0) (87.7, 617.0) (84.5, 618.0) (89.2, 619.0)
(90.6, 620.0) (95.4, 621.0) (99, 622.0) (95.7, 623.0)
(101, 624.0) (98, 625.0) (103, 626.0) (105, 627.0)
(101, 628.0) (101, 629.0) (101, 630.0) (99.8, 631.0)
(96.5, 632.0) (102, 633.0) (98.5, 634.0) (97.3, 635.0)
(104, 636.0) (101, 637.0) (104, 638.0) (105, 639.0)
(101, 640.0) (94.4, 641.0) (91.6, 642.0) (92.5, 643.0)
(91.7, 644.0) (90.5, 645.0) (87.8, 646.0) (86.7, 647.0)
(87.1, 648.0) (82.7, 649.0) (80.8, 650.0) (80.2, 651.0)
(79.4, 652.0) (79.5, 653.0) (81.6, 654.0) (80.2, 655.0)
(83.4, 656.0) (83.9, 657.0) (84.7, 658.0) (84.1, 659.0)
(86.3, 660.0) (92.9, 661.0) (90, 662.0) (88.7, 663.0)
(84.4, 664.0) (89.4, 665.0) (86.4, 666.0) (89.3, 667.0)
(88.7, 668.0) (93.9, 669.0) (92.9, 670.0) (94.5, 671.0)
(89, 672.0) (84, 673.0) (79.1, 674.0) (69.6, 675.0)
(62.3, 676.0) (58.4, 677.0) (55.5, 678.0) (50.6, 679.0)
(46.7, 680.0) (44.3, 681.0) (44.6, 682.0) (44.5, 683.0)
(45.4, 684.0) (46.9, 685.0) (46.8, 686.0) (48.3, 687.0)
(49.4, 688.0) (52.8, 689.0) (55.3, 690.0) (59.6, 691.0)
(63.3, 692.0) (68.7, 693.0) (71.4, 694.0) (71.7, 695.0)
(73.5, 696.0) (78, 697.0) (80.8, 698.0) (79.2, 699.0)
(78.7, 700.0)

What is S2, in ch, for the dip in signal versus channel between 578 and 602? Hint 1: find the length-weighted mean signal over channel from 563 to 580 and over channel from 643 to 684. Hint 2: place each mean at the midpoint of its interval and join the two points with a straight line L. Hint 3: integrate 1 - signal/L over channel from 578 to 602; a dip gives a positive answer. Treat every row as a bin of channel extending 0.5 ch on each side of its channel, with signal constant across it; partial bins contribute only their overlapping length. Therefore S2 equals -3.3 ch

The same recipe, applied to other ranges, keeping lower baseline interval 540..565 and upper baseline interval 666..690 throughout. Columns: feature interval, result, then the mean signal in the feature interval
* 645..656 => -2.69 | 83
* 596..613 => -4.96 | 90.9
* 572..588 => -4.33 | 91.9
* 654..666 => -3.65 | 86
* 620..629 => -4.00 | 99.3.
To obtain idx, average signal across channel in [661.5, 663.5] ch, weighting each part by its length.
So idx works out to 89.3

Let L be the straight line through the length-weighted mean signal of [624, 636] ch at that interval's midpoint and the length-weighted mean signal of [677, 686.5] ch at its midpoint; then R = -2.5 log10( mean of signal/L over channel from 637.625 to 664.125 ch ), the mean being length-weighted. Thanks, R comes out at -0.119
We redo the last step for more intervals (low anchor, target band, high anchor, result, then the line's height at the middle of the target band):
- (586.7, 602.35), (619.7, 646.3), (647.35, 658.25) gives -0.14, 86.1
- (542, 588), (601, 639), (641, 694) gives -0.21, 77.9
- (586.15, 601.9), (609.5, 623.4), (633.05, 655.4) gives 0.04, 92.7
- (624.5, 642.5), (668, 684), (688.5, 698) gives 0.15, 76.5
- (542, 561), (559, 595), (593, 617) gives -0.05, 82.7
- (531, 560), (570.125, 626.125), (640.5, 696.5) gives -0.24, 73.2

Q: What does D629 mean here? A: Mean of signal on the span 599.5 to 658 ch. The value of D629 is 91.9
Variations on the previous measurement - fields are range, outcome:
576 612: 92.6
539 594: 82.2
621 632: 100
